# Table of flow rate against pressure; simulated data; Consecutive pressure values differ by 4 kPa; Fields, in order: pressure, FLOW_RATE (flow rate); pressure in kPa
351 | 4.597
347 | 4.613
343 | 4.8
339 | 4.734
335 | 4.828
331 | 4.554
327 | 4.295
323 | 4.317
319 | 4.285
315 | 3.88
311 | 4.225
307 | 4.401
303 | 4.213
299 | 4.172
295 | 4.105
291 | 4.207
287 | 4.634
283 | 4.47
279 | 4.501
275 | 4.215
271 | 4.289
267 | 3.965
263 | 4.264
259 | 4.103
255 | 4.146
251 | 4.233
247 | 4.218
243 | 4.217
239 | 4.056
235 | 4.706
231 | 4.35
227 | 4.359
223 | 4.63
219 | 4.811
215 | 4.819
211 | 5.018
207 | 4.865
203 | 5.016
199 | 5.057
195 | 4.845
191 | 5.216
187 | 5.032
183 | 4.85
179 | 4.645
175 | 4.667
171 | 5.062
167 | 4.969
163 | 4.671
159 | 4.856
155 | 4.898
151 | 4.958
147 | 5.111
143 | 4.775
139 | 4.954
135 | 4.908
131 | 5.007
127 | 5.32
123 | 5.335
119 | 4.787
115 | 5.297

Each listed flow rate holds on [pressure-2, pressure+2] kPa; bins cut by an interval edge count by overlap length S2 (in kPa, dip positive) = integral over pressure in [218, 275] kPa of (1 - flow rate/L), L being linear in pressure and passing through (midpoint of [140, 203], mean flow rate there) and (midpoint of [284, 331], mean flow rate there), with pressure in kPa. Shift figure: 3.2 kPa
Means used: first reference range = 4.91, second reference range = 4.27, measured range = 4.3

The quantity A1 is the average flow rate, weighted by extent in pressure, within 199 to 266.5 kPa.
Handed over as 4.49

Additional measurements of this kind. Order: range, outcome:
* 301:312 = 4.28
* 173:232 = 4.82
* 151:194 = 4.89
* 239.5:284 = 4.23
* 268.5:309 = 4.32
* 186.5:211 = 5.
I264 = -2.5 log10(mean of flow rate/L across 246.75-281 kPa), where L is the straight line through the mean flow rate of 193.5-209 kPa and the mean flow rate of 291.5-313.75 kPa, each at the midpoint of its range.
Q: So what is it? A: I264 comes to 0.07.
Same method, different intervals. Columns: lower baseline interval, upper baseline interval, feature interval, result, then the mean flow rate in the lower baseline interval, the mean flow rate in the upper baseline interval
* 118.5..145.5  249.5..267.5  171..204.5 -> -0.06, 5.03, 4.15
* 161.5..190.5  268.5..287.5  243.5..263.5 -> 0.08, 4.86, 4.39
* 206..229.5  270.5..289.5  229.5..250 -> 0.08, 4.74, 4.43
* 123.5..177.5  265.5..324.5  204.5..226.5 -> -0.04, 4.94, 4.26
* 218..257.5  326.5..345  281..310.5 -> 0.06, 4.36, 4.67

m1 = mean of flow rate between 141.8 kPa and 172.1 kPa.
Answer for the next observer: 4.91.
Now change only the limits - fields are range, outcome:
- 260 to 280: 4.23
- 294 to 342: 4.35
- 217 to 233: 4.54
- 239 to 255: 4.19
